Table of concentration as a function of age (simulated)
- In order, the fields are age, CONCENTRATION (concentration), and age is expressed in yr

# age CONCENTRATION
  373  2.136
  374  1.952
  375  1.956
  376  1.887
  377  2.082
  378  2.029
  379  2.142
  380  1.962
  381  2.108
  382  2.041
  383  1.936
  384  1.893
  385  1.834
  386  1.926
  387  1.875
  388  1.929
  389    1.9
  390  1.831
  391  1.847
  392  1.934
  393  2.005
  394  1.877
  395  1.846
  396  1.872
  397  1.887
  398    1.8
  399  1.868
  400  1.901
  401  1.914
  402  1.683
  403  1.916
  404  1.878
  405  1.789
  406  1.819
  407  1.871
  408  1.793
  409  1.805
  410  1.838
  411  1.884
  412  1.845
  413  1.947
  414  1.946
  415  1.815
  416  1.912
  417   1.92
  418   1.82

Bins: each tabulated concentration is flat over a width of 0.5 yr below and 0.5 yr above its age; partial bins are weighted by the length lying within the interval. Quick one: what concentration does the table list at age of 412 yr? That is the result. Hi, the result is 1.845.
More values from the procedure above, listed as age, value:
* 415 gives 1.815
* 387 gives 1.875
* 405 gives 1.789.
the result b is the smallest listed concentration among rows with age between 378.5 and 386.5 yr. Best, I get 1.834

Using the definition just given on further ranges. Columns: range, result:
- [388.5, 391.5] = 1.831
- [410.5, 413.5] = 1.845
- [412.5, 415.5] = 1.815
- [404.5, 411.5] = 1.789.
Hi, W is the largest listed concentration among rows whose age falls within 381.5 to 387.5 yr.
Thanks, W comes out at 2.041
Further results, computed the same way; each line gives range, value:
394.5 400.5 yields 1.901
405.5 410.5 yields 1.871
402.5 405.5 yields 1.916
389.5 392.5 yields 1.934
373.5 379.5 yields 2.142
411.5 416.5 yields 1.947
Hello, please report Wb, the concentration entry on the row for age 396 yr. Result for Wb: 1.872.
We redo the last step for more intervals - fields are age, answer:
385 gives 1.834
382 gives 2.041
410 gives 1.838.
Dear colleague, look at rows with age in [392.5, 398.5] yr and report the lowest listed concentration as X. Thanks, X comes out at 1.8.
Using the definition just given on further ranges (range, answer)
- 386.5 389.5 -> 1.875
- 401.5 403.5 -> 1.683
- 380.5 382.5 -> 2.041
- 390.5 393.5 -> 1.847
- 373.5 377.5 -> 1.887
